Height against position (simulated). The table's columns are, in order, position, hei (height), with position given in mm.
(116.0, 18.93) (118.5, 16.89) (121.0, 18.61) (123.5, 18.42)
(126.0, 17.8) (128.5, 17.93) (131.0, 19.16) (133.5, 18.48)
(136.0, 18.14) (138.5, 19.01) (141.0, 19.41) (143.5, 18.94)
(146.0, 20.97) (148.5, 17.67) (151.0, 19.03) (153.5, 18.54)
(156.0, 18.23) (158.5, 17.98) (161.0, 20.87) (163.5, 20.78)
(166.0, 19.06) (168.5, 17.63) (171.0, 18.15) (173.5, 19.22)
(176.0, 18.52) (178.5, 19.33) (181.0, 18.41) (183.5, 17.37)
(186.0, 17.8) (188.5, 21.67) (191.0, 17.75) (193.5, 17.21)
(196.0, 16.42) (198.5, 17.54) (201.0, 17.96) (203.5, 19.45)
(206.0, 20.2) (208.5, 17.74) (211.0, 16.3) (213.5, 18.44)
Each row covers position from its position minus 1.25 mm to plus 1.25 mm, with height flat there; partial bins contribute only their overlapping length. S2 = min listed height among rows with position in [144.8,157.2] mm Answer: 17.67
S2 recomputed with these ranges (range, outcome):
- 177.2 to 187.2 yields 17.37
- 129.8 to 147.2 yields 18.14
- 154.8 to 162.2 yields 17.98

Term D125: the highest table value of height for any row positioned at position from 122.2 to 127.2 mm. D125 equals 18.42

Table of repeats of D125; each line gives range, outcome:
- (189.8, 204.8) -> 19.45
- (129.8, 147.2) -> 20.97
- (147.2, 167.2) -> 20.87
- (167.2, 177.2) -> 19.22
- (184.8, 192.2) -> 21.67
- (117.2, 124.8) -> 18.61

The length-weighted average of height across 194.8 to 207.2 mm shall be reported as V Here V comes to 18.3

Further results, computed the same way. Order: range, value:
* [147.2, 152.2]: 18.4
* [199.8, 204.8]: 18.7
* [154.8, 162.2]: 19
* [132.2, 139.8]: 18.6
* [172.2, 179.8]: 19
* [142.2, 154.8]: 19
